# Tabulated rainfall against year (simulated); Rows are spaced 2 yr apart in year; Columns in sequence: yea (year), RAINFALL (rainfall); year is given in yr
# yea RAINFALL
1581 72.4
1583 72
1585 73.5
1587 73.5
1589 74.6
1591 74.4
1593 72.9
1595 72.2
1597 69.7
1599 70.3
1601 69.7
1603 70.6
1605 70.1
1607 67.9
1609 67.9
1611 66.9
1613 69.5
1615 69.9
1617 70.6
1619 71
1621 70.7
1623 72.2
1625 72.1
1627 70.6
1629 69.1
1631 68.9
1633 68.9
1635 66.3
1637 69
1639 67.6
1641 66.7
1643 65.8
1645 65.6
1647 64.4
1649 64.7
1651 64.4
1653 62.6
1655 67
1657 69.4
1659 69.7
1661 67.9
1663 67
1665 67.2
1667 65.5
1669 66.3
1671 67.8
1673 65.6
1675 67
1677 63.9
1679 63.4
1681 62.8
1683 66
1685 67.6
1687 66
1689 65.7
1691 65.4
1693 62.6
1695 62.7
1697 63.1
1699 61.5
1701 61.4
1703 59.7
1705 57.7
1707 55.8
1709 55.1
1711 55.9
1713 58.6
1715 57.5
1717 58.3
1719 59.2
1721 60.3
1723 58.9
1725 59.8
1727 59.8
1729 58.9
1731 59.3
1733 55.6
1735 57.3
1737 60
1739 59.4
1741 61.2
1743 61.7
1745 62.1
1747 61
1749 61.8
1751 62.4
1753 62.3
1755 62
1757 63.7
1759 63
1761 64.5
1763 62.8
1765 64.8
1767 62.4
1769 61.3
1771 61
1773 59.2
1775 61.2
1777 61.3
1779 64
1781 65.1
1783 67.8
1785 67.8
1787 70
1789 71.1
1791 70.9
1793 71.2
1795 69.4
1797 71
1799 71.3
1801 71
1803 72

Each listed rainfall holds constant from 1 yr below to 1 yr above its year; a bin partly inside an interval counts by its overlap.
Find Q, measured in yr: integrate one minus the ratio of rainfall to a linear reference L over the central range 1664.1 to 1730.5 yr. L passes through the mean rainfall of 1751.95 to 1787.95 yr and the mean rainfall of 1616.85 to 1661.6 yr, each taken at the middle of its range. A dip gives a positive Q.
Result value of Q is 4.1 yr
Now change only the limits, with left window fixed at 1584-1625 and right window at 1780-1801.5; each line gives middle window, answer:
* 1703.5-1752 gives 7.6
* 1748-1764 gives 1.6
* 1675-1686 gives 0.9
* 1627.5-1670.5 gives 2.3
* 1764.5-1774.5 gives 1.2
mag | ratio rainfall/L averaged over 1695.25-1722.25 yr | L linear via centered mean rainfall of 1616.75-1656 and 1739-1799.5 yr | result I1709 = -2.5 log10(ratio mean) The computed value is 0.12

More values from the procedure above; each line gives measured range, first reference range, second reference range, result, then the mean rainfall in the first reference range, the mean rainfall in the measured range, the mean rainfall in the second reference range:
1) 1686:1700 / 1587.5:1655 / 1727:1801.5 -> 0.04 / 69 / 63.9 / 63.7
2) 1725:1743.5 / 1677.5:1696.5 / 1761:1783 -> 0.08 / 64.6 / 59.2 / 62.7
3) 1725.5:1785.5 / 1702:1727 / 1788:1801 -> 0.05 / 58.1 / 61.8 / 70.8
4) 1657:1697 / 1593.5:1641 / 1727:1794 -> 0.02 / 69.6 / 65.8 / 62.9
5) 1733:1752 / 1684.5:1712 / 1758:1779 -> 0.02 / 61.3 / 60.5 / 62.2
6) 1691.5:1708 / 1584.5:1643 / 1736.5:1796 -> 0.10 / 70.1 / 60.7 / 63.9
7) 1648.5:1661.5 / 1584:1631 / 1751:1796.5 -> 0.04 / 70.8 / 66.5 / 64.9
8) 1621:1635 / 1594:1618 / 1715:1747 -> -0.03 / 69.6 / 70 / 59.4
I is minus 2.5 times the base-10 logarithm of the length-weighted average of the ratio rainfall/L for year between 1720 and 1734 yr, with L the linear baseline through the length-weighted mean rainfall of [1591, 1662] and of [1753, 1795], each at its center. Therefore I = 0.12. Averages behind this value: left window 68.7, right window 64.8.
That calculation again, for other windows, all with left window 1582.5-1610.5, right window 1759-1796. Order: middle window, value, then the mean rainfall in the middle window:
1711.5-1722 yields 0.15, 58.6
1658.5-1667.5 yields 0.03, 67.4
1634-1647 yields 0.05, 66.6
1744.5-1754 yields 0.07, 61.9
